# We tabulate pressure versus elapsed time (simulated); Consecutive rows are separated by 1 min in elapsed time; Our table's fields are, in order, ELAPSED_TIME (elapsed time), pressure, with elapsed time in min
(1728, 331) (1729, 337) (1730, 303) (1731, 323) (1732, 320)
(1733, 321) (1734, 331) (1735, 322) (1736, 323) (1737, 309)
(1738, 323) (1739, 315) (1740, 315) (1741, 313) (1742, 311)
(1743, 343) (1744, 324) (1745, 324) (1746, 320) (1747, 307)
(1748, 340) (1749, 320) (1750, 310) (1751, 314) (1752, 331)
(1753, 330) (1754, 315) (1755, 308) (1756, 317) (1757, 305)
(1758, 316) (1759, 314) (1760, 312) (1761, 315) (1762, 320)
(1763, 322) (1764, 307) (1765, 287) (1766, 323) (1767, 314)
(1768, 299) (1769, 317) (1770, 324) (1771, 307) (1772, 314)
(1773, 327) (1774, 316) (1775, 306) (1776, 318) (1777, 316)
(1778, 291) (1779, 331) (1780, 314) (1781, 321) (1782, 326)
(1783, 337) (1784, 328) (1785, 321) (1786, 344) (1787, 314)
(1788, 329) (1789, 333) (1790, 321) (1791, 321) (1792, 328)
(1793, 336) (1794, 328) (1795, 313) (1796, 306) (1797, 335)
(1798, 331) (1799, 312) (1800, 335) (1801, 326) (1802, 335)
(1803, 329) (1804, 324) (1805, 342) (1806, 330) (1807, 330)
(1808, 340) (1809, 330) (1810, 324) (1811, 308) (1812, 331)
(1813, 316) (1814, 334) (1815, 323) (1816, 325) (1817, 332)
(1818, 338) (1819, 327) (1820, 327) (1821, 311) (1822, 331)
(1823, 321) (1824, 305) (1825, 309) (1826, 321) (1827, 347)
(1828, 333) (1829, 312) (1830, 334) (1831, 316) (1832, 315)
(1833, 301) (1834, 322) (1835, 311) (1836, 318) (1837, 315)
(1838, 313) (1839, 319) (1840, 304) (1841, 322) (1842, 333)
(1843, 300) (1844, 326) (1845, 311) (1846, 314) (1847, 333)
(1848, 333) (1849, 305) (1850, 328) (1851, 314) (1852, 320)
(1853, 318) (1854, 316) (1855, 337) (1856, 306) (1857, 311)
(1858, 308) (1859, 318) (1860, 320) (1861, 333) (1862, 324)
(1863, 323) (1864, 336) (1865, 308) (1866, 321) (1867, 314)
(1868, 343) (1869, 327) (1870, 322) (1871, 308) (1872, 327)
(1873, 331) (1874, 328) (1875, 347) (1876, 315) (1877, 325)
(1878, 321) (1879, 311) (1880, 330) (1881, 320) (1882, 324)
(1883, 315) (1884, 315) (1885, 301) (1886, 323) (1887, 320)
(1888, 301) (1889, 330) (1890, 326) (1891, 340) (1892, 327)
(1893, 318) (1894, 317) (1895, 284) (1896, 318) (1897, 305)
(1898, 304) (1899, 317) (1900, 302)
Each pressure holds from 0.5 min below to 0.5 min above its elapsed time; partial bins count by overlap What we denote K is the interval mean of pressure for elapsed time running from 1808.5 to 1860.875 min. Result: 320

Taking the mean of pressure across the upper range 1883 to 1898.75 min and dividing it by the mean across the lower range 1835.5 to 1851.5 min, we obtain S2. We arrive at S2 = 0.99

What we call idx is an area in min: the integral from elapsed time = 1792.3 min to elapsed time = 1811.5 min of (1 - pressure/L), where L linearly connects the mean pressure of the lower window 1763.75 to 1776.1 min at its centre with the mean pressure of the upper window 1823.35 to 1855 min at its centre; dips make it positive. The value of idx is -0.73 min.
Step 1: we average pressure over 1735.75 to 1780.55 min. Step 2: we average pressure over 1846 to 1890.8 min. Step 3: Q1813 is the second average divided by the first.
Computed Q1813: 1.0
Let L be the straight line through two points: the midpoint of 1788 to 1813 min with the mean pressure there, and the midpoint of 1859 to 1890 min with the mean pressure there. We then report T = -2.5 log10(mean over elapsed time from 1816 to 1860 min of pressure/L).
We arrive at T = 0.02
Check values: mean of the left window 327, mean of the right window 322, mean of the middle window 319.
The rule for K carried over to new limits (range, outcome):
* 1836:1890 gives 320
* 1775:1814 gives 325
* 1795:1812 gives 327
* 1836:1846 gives 316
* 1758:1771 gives 313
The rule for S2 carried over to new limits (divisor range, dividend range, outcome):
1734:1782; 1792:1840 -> 1.02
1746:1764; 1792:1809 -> 1.03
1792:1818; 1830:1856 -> 0.97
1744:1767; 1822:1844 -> 1.01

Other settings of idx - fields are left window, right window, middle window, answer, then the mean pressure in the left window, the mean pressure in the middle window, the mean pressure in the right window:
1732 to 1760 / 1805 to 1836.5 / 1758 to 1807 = 0.1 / 319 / 321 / 324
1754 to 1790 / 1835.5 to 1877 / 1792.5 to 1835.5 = -0.8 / 317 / 325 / 321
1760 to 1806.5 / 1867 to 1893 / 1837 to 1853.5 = 0.2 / 321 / 318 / 323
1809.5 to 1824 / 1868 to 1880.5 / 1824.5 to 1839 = 0.2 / 324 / 319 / 325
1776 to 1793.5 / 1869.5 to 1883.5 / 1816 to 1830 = 0.0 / 324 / 325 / 323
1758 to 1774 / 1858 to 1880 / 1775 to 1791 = -0.4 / 314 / 322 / 324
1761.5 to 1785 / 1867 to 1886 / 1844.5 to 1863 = 0.1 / 316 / 319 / 323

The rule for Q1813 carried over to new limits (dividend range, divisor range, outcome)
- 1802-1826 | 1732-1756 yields 1.02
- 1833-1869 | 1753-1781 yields 1.02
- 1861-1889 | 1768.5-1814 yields 0.99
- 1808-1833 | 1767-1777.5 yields 1.03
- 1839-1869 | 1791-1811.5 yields 0.98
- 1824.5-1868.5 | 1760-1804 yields 1.00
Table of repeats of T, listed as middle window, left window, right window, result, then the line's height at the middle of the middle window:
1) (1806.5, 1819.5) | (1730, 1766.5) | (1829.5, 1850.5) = -0.03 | 318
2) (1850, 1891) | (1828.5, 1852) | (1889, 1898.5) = -0.02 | 317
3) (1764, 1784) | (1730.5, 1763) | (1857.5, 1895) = 0.01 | 320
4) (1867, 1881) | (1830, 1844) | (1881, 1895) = -0.03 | 318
